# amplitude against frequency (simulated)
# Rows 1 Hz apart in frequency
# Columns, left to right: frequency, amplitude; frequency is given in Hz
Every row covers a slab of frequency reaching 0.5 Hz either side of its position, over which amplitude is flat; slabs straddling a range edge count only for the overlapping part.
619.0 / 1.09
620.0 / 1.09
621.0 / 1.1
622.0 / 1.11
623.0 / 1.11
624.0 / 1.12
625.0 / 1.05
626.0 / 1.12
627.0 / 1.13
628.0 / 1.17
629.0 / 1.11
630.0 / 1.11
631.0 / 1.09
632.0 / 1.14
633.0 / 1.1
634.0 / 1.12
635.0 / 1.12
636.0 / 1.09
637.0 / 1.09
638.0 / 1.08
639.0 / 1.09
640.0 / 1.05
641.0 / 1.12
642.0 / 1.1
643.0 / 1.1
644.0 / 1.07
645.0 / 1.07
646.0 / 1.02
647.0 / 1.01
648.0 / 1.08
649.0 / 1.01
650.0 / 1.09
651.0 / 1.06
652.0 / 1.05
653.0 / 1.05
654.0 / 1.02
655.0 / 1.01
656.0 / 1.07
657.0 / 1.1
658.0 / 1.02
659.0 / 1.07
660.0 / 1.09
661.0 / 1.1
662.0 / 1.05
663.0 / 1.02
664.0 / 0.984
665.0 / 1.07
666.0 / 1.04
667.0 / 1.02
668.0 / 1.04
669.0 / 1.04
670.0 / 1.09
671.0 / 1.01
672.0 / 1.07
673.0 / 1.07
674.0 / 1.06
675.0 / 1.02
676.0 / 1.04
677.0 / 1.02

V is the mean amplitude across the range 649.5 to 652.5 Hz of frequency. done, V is 1.07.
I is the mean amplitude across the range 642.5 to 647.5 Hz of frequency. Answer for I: 1.05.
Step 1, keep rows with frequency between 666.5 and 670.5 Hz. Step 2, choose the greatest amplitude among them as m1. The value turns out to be 1.09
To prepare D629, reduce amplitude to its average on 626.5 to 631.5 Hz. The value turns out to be 1.12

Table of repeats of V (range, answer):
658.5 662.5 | 1.08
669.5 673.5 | 1.06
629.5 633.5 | 1.11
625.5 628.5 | 1.14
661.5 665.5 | 1.03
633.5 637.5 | 1.1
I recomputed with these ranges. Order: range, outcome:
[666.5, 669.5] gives 1.03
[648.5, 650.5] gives 1.05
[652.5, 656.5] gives 1.04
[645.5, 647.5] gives 1.02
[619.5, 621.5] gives 1.1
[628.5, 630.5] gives 1.11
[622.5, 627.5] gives 1.11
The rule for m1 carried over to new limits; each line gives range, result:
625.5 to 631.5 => 1.17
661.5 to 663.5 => 1.05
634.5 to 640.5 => 1.12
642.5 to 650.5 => 1.1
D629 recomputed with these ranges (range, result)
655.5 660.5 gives 1.07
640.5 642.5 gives 1.11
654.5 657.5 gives 1.06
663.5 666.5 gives 1.03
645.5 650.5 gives 1.04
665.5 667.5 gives 1.03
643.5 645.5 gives 1.07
